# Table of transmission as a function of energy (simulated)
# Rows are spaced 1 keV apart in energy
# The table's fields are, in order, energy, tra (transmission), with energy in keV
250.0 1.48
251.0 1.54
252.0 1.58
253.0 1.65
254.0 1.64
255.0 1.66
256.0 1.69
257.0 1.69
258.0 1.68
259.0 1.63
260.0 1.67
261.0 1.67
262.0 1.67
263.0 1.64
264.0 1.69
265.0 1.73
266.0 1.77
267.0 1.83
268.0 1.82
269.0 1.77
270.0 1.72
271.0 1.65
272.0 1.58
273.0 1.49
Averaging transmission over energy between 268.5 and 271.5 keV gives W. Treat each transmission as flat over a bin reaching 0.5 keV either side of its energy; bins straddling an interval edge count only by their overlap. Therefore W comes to 1.71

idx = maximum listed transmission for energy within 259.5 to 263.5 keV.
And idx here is 1.67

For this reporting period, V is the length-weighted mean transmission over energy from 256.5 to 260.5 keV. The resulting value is 1.67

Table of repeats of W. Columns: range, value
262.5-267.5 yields 1.73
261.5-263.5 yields 1.65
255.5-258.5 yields 1.69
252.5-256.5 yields 1.66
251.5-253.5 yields 1.61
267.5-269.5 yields 1.79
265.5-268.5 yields 1.81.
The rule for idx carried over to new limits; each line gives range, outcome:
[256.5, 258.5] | 1.69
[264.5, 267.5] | 1.83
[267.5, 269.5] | 1.82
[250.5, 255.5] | 1.66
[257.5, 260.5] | 1.68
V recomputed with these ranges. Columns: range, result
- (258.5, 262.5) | 1.66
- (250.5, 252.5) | 1.56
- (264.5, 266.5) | 1.75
